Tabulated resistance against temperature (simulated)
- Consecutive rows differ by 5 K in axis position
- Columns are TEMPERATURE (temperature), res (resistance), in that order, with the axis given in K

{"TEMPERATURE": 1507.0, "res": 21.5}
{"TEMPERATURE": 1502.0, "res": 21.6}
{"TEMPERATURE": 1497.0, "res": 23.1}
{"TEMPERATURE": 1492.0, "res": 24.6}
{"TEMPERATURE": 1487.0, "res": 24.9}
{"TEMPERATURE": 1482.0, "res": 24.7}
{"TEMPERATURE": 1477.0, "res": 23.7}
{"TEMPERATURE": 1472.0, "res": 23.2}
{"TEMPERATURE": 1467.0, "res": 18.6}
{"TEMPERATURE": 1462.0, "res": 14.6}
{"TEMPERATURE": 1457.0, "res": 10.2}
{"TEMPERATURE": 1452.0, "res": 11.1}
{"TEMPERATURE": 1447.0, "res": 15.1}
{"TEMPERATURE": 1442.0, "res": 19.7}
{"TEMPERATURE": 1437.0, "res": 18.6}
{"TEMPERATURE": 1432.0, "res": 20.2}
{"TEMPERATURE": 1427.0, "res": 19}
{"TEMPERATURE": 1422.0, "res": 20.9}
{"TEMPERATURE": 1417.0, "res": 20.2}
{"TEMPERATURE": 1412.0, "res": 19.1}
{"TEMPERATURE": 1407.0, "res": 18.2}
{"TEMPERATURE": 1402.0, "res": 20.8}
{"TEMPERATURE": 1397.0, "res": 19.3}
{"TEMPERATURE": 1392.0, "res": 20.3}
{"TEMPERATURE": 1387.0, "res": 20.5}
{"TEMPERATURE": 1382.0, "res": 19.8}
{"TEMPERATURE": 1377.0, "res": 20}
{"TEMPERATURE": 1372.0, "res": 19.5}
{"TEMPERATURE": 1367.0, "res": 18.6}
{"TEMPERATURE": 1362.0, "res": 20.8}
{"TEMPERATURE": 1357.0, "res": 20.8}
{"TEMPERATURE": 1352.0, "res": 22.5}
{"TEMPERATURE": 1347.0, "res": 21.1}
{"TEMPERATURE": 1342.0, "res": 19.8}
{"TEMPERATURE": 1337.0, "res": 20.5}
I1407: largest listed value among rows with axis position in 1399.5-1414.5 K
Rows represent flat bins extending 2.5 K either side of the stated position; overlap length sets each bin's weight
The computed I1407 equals 20.8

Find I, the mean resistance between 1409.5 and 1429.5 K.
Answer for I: 19.8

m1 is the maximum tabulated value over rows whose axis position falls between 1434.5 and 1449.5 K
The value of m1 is 19.7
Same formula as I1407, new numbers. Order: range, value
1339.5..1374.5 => 22.5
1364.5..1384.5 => 20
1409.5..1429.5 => 20.9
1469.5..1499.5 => 24.9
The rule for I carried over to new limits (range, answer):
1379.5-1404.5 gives 20.1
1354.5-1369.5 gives 20.1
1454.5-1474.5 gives 16.6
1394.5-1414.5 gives 19.4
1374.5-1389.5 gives 20.1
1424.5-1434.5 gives 19.6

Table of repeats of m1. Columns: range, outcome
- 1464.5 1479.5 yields 23.7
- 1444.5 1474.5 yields 23.2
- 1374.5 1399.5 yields 20.5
